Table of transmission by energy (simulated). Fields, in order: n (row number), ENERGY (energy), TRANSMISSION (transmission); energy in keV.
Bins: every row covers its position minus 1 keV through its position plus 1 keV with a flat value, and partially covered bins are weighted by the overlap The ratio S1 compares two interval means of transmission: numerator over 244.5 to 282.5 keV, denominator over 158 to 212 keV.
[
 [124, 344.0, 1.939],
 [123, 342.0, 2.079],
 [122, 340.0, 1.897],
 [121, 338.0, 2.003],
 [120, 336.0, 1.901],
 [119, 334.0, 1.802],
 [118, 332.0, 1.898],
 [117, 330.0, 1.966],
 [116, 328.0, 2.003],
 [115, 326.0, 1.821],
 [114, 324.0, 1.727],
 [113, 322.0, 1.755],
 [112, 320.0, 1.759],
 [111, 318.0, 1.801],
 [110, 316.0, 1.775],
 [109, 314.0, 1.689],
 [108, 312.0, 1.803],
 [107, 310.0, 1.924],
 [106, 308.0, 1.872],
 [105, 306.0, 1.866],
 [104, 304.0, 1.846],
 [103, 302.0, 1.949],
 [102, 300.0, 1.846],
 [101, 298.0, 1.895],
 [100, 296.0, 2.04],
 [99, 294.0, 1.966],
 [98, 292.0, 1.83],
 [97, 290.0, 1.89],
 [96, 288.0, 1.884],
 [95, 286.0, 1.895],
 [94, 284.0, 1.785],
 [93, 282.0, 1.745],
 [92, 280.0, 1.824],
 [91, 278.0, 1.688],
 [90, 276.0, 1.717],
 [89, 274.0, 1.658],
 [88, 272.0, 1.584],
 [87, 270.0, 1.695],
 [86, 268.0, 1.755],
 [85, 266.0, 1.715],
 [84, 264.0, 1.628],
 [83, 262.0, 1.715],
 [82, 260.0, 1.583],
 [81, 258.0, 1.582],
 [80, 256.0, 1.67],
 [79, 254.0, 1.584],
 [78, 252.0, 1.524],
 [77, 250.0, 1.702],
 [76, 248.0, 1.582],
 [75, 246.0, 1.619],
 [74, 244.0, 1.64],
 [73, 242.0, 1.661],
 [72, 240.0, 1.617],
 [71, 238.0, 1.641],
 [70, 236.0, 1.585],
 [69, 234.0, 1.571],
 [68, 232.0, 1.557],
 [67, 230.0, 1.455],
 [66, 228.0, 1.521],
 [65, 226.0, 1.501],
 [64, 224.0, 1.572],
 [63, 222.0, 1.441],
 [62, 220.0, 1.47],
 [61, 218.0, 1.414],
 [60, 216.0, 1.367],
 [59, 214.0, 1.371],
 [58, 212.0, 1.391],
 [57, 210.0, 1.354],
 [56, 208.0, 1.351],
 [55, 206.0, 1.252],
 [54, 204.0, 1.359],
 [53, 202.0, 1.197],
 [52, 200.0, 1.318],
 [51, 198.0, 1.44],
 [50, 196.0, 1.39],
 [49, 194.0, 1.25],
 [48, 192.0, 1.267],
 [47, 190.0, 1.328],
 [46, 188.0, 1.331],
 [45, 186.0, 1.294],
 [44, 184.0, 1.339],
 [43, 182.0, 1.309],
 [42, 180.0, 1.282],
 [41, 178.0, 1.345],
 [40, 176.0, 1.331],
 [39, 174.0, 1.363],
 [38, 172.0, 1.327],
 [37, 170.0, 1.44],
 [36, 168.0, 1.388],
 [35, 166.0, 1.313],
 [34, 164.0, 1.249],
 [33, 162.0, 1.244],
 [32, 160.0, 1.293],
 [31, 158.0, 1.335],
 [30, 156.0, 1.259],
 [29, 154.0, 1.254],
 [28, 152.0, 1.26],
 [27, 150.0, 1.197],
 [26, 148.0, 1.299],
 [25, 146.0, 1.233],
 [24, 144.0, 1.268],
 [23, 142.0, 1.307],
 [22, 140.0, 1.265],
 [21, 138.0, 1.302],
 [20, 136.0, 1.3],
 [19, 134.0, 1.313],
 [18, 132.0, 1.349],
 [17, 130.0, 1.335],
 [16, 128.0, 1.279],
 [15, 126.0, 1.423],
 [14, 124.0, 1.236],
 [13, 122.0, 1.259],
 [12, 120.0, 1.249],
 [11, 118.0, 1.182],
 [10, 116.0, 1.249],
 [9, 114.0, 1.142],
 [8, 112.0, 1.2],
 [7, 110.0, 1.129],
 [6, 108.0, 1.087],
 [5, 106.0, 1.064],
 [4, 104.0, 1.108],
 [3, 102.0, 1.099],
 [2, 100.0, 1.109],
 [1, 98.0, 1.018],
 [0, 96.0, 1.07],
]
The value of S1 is 1.26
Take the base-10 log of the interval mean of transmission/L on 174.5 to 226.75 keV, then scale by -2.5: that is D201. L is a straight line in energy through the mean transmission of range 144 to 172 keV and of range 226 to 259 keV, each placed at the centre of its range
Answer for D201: 0.07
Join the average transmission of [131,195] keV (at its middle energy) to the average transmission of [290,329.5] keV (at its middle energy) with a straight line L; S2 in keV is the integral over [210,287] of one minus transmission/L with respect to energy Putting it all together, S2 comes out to 1.0 keV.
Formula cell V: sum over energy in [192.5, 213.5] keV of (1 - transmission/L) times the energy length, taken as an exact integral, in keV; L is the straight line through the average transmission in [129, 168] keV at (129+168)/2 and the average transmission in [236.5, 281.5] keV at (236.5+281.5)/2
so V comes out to 2.0 keV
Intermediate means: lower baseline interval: 1.29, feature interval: 1.33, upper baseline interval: 1.65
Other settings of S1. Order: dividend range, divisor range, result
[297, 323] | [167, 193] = 1.37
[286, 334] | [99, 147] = 1.51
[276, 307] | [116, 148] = 1.45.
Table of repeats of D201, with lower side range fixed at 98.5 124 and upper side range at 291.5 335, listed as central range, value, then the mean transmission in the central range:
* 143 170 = 0.03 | 1.28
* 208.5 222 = 0.09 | 1.4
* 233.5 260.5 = 0.01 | 1.61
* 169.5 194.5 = 0.06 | 1.32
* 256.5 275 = 0.02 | 1.66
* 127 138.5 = -0.07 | 1.31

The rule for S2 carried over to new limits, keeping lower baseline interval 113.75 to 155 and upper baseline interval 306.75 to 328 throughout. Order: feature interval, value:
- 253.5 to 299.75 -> -1.9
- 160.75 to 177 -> 0.5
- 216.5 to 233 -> 0.5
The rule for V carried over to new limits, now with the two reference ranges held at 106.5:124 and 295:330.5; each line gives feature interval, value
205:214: 0.98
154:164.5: 0.46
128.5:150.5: -0.40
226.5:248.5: 0.18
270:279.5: 0.27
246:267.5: 0.40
